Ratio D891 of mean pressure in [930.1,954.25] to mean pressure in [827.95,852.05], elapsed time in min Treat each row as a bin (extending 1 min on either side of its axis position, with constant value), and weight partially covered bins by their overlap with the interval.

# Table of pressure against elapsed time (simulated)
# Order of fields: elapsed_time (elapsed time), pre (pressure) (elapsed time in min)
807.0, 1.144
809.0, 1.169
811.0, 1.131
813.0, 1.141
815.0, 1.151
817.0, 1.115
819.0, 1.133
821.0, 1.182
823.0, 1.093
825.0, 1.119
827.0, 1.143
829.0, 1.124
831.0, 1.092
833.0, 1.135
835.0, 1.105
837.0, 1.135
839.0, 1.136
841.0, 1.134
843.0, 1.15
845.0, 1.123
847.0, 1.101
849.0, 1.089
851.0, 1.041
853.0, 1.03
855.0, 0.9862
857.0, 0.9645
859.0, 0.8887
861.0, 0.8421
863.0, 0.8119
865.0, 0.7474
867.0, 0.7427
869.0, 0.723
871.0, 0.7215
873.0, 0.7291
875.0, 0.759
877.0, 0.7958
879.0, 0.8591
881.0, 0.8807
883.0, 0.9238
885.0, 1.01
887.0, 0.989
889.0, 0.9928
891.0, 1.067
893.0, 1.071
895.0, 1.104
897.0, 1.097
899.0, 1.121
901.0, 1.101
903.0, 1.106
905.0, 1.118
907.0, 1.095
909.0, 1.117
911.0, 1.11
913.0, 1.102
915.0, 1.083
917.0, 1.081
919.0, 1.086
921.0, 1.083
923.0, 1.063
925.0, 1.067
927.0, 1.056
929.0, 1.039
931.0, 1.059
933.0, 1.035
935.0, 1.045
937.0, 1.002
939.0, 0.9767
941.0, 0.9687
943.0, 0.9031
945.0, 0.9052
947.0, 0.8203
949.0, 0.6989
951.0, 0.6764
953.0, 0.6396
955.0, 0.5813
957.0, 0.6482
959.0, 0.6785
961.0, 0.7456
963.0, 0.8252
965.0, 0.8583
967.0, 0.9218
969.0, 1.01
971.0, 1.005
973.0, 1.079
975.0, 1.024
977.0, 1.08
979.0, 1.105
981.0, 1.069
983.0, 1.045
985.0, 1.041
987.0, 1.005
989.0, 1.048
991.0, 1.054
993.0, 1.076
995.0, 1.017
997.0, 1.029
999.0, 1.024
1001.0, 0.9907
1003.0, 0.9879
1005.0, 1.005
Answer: 0.80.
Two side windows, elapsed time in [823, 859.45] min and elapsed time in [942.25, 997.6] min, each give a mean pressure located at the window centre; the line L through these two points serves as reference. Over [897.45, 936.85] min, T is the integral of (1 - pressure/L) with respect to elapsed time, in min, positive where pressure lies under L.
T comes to -3.9 min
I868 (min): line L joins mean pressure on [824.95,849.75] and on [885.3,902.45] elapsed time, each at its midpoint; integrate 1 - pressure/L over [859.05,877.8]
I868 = 5.5 min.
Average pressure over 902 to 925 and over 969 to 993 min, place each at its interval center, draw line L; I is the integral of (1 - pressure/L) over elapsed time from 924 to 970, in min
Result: 8.4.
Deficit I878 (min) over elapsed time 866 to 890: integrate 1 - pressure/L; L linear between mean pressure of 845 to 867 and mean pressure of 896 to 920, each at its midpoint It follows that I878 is 4.1 min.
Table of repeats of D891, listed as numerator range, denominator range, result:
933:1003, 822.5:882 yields 0.96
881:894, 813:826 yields 0.88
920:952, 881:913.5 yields 0.90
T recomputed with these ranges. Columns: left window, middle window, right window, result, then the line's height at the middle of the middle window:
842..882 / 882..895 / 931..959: -2.0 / 0.881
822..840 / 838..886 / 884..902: 7.4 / 1.09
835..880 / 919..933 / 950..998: -2.0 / 0.931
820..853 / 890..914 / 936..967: -4.3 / 0.936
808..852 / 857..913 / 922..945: 6.1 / 1.07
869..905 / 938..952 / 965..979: 2.1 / 0.997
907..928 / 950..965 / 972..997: 5.2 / 1.07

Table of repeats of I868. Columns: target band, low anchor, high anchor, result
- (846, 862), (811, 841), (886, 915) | 1.7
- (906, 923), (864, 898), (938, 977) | -4.3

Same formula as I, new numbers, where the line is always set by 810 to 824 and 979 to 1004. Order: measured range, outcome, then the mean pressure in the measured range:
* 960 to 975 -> 1.7 min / 0.928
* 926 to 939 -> 0.4 min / 1.03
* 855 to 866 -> 2.4 min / 0.863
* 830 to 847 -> 0.0 min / 1.12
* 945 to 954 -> 2.8 min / 0.731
